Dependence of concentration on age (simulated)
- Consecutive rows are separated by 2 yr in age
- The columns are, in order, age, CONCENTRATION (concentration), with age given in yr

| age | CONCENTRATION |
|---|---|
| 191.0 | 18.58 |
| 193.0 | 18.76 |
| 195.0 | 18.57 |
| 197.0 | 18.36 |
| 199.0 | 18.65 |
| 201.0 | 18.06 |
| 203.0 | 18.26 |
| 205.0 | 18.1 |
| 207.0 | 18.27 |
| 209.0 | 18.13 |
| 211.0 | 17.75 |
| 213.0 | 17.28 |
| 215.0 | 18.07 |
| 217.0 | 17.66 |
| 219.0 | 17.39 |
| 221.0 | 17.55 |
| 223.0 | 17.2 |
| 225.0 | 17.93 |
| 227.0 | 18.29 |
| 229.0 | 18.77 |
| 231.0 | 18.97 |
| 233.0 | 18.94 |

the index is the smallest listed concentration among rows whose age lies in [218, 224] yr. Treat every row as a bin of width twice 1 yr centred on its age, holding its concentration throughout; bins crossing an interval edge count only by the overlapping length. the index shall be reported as 17.2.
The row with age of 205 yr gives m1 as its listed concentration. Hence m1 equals 18.1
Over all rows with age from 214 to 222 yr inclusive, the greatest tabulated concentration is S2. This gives 18.07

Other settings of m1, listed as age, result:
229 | 18.77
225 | 17.93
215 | 18.07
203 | 18.26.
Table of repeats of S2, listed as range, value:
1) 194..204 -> 18.65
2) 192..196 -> 18.76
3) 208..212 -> 18.13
